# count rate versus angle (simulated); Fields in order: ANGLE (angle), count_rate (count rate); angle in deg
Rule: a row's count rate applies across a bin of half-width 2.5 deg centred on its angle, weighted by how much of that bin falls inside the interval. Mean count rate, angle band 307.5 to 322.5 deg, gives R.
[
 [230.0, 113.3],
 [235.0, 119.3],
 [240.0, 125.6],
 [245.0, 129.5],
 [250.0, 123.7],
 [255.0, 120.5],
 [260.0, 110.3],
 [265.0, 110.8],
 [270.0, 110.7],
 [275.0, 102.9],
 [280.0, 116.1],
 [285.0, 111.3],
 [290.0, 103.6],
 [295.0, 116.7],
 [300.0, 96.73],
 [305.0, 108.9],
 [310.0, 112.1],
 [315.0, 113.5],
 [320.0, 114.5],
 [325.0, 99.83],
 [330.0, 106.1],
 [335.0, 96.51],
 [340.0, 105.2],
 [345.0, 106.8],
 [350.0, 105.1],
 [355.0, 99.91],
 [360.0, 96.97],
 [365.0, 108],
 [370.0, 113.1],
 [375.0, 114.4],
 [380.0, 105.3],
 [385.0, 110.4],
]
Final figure 113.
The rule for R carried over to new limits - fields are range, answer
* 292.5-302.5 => 107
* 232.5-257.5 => 124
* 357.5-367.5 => 102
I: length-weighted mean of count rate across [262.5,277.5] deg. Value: 108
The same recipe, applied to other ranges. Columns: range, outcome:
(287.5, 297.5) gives 110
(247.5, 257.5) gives 122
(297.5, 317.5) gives 108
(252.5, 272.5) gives 113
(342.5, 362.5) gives 102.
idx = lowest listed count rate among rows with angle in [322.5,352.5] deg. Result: 96.51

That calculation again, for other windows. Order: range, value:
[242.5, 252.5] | 123.7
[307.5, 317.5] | 112.1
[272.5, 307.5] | 96.73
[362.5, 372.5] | 108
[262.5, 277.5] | 102.9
